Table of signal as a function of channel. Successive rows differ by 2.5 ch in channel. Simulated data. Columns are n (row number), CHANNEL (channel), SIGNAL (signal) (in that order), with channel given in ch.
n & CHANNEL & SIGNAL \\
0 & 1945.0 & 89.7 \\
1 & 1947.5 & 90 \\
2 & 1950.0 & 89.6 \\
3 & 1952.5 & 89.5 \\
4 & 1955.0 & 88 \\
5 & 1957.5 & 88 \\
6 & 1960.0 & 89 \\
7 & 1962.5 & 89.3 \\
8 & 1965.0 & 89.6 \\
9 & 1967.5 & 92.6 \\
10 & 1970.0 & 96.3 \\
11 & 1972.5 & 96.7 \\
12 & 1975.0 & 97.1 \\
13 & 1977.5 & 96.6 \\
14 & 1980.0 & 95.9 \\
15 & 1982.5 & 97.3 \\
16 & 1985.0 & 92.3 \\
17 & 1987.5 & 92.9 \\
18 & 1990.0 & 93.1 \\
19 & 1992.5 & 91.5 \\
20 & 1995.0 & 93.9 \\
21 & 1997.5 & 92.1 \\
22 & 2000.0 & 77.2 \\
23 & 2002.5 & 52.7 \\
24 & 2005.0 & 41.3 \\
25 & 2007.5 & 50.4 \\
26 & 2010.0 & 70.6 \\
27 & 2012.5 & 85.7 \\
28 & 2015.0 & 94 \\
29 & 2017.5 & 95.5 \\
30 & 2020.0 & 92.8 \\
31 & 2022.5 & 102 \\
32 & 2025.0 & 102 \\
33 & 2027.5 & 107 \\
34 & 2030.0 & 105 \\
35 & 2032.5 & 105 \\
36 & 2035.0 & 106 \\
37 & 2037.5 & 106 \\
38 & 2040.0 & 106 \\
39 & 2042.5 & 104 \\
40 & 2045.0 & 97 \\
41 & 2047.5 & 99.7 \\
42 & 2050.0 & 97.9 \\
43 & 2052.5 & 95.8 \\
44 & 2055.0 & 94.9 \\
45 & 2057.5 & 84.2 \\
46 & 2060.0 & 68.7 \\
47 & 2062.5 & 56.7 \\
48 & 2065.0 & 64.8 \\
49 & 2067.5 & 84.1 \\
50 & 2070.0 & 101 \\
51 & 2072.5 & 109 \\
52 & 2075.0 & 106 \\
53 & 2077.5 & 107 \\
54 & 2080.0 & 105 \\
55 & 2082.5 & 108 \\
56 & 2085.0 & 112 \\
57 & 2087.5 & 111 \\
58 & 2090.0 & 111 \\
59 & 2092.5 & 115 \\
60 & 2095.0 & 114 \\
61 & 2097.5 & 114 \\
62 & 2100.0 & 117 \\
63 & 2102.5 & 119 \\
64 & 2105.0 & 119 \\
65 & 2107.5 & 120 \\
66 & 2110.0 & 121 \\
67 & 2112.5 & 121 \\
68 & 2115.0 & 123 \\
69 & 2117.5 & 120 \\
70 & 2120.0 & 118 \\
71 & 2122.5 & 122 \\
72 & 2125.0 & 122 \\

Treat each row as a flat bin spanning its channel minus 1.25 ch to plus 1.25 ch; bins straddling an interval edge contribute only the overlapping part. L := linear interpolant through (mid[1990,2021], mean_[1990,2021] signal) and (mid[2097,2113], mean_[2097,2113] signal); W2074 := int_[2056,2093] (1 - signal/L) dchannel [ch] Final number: 3.9 ch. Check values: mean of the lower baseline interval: 78.6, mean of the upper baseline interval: 119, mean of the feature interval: 95.8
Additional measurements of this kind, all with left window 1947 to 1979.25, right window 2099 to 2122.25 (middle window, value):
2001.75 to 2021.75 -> 5.4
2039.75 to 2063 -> 3.8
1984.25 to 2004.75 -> 3.0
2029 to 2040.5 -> 0.0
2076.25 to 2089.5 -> 0.7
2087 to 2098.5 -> 0.3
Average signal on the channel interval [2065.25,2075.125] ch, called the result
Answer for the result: 95.8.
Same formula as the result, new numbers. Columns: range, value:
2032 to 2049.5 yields 103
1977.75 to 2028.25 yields 86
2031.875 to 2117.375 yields 104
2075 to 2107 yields 113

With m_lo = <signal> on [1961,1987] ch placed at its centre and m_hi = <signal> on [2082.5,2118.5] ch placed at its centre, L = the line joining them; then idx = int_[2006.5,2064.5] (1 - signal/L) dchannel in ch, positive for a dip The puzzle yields 7.03 ch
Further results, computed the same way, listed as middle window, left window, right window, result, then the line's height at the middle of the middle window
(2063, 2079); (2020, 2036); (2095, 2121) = 2.6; 112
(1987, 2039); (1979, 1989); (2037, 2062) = 3.2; 94.3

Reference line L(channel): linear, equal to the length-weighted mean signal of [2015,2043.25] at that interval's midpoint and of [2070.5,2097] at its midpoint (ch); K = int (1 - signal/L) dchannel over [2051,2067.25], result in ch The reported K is 4.3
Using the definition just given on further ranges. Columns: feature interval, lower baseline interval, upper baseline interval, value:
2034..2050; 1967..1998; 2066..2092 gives -0.2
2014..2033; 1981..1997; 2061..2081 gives -1.6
